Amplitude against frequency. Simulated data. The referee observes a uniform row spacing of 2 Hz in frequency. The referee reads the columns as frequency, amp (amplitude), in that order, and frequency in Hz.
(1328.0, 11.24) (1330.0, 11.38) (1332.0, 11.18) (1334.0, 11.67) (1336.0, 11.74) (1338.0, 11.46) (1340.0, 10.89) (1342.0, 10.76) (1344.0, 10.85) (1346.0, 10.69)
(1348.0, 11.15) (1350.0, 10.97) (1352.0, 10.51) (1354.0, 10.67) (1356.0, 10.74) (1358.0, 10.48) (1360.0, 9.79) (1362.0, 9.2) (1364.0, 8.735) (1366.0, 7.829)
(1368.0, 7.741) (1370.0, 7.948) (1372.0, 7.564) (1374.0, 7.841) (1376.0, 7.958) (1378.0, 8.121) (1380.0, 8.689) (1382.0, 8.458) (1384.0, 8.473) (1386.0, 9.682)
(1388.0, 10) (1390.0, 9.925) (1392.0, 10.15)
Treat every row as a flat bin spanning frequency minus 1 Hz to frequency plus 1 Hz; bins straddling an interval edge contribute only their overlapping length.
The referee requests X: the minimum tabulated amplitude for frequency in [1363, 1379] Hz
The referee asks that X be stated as 7.564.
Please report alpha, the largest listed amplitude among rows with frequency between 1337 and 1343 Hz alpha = 11.46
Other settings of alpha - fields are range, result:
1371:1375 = 7.841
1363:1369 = 8.735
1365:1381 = 8.689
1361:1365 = 9.2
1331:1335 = 11.67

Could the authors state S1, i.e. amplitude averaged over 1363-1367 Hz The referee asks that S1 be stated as 8.28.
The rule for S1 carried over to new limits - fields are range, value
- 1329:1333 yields 11.3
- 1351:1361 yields 10.4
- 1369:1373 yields 7.76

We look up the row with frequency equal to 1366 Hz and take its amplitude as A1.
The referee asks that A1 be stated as 7.829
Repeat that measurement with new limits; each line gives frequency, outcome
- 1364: 8.735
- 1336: 11.74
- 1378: 8.121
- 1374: 7.841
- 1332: 11.18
